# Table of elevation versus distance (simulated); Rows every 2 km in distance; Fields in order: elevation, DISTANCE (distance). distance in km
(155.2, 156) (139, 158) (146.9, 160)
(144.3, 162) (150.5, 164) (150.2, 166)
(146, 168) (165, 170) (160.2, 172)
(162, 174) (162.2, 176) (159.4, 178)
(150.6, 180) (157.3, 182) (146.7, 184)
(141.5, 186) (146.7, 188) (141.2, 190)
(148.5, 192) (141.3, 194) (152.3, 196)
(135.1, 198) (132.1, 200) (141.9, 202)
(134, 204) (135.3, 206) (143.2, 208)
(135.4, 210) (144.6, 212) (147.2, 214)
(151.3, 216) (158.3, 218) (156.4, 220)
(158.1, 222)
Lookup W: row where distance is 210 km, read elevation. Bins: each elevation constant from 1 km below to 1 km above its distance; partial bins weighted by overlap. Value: 135.4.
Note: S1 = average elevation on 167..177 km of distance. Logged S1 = 159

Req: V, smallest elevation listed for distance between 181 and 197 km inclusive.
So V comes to 141.2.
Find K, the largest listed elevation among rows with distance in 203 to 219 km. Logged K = 158.3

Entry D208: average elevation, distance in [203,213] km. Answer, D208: 139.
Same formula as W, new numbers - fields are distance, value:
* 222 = 158.1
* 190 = 141.2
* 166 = 150.2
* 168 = 146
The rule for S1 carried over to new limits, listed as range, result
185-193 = 144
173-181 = 159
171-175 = 161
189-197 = 146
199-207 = 136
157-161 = 143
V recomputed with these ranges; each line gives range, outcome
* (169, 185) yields 146.7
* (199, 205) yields 132.1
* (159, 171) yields 144.3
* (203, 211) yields 134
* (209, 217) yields 135.4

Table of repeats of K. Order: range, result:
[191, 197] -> 152.3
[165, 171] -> 165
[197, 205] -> 141.9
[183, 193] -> 148.5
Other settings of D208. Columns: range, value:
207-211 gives 139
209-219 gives 147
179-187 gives 149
